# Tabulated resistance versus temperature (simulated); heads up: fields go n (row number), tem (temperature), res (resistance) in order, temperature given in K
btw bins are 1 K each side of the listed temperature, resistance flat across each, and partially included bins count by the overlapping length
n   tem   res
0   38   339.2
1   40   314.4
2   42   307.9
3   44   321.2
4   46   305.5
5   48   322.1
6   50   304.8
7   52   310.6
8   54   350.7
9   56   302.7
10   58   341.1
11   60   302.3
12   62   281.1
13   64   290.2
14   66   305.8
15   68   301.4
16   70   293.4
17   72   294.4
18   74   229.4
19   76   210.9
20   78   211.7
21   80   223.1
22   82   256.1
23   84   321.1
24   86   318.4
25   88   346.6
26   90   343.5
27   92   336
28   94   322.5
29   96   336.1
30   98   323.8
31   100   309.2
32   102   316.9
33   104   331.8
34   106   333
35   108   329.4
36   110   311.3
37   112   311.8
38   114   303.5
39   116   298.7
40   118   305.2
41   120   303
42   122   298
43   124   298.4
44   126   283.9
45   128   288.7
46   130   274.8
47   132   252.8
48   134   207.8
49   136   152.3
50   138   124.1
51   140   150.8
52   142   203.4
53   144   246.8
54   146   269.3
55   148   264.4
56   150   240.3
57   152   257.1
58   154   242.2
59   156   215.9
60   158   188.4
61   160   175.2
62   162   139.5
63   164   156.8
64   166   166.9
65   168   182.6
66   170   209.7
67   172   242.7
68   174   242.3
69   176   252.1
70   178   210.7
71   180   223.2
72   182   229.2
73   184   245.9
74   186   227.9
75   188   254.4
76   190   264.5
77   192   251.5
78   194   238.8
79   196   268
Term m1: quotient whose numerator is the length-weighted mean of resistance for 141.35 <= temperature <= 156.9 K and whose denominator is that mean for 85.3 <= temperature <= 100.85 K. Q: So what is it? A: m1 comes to 0.74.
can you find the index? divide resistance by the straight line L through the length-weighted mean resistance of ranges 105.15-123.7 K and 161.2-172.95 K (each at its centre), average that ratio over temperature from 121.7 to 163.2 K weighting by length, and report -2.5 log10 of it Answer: 0.08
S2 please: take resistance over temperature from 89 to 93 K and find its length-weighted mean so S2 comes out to 340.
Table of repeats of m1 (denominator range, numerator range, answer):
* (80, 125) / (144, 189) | 0.70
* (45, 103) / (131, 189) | 0.71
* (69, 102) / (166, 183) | 0.75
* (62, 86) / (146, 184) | 0.80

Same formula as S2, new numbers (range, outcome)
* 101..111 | 324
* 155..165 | 175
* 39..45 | 314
